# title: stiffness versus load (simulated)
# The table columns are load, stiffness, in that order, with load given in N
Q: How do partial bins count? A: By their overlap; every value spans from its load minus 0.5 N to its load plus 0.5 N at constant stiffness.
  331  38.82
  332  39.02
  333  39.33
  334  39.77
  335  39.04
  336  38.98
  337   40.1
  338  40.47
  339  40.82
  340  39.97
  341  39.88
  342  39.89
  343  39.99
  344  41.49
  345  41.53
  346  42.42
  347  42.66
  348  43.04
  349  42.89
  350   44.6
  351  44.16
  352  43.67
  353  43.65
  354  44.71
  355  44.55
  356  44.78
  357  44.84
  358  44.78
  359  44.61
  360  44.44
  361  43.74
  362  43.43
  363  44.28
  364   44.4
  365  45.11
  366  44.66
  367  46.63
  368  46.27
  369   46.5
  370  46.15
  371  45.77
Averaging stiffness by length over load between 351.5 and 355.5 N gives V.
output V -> 44.1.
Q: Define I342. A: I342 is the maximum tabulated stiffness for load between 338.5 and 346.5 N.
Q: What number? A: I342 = 42.42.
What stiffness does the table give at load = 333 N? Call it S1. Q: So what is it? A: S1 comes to 39.33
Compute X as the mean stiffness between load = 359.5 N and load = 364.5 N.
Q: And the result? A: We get 44.1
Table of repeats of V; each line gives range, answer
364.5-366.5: 44.9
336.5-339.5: 40.5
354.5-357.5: 44.7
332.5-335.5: 39.4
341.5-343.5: 39.9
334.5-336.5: 39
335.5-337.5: 39.5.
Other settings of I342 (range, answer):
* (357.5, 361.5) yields 44.78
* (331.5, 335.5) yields 39.77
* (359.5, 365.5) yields 45.11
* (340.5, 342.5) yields 39.89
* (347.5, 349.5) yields 43.04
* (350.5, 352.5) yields 44.16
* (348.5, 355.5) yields 44.71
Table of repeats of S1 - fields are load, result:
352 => 43.67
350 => 44.6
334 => 39.77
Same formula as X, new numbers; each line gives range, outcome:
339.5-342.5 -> 39.9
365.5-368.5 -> 45.9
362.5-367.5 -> 45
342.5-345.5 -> 41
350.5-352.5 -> 43.9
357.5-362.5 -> 44.2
